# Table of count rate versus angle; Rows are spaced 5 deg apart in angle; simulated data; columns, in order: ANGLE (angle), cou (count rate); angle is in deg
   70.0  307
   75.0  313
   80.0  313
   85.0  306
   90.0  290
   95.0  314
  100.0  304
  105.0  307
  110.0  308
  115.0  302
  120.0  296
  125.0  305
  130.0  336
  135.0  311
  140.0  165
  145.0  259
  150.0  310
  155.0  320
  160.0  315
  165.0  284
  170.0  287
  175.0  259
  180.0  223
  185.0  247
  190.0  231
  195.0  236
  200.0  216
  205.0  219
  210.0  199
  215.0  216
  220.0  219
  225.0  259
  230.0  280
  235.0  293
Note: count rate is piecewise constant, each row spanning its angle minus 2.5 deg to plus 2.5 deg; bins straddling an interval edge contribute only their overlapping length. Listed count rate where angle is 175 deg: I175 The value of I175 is 259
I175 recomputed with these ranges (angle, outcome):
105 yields 307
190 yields 231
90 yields 290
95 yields 314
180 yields 223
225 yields 259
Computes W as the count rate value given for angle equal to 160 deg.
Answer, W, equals 315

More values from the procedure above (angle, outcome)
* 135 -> 311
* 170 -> 287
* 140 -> 165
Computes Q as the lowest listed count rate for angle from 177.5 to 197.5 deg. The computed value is 223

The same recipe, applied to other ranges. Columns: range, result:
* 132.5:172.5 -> 165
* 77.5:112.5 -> 290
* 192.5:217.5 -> 199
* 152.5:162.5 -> 315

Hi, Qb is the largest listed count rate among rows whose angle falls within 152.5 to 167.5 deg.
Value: 320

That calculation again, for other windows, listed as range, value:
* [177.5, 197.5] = 247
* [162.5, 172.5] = 287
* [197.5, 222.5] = 219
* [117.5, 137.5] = 336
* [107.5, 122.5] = 308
